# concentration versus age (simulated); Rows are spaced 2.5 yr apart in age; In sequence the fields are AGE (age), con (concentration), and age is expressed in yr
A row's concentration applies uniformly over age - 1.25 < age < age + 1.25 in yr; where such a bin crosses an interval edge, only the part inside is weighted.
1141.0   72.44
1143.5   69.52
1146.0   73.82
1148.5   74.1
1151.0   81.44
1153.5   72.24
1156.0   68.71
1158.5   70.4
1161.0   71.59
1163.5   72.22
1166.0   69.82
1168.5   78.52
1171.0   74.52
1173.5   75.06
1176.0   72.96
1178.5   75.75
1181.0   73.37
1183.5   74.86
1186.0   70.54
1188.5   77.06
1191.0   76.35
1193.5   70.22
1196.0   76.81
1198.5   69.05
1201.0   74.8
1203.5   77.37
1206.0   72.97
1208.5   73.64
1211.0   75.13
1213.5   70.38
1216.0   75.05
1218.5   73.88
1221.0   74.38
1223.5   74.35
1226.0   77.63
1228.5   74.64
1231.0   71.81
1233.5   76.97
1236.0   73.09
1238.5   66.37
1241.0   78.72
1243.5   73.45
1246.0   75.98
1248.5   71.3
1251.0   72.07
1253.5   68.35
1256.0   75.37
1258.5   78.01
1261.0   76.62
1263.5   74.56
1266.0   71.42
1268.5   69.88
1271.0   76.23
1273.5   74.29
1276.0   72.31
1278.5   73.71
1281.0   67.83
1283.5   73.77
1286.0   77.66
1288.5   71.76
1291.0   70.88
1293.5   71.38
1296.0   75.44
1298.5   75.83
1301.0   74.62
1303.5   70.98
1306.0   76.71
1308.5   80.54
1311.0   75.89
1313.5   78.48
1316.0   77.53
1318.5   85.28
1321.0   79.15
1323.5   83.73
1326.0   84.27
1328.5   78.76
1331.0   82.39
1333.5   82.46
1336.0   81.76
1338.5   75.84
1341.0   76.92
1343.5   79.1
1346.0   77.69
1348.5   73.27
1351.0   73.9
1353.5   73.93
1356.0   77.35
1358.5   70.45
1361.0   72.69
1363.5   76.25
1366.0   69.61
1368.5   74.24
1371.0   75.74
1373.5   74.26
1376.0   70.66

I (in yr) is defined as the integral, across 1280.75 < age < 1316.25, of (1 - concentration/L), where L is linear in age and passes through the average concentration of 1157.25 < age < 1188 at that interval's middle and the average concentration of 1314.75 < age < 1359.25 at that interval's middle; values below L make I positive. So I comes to 1.2 yr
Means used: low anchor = 73.4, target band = 74.7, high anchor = 78.6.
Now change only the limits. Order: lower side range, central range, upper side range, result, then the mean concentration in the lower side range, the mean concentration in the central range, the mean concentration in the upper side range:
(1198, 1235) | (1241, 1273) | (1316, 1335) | 1.4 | 74.2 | 73.8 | 82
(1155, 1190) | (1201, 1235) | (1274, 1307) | -0.5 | 73.3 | 74.5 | 73.3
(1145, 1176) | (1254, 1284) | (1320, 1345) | 1.7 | 73.5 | 73.5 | 80.4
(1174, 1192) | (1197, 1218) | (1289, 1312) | 0.2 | 74.4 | 73.6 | 74.6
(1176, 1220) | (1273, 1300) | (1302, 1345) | 1.6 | 73.9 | 73.2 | 79.4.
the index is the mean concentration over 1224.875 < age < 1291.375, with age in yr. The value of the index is 73.5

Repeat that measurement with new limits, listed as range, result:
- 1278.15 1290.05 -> 72.8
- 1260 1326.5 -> 75.5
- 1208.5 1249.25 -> 74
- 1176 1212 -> 74.1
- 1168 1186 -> 74.5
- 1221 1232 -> 74.6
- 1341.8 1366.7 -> 74.6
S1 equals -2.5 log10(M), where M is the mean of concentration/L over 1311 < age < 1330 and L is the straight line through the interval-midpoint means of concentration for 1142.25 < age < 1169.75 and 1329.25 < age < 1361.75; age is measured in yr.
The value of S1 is -0.06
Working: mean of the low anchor 72.9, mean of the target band 80.7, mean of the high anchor 76.8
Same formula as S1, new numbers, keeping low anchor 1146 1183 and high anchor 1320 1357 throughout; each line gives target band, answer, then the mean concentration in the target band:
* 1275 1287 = 0.06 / 73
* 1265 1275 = 0.05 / 73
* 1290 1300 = 0.06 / 73.5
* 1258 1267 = 0.02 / 75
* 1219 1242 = 0.02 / 74.2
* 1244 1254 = 0.06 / 72.3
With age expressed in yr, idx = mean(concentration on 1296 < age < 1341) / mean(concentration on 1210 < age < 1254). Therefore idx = 1.07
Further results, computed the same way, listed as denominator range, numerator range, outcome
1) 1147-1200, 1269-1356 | 1.04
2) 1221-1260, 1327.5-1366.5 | 1.04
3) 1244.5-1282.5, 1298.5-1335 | 1.08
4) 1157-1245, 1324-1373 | 1.04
